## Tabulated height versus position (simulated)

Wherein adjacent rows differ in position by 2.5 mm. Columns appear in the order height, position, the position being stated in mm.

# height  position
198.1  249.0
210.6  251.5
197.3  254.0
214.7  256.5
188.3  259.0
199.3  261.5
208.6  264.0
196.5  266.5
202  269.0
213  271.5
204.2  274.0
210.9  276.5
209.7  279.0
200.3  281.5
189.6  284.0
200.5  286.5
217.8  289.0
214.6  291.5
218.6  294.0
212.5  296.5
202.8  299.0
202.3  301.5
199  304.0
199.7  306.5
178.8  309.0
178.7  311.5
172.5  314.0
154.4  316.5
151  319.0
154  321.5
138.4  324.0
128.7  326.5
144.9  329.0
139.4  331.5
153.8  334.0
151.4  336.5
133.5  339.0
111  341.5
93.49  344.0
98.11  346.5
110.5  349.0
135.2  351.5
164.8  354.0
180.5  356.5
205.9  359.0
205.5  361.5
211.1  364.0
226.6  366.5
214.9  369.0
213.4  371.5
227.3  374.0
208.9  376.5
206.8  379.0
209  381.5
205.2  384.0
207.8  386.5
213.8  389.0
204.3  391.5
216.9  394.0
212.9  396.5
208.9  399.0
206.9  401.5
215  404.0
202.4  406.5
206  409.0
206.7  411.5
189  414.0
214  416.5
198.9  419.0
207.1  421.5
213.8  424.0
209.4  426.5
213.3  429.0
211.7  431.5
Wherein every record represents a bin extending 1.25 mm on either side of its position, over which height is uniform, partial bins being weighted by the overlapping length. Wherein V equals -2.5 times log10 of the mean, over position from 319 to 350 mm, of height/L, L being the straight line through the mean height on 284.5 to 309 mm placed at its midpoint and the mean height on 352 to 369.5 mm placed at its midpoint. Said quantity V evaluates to 0.47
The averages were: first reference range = 206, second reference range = 198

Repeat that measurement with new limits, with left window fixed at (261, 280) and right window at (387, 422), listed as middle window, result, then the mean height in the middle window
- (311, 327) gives 0.318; 154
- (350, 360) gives 0.218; 169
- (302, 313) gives 0.091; 190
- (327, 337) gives 0.379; 146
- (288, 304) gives -0.023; 210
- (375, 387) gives -0.005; 208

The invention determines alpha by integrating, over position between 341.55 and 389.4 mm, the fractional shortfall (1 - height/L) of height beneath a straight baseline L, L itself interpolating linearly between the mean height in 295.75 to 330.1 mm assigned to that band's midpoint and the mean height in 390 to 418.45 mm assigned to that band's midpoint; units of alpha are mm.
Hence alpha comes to 2.3 mm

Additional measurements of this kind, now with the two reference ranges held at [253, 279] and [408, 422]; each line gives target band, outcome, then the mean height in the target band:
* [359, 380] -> -1.1 mm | 214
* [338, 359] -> 7.3 mm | 133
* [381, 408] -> -0.8 mm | 209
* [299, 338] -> 7.6 mm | 164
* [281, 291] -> 0.0 mm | 203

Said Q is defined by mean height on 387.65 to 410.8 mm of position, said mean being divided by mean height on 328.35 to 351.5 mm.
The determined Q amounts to 1.7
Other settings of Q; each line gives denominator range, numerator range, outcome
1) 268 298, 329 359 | 0.66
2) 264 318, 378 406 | 1.05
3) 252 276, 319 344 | 0.68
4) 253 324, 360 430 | 1.08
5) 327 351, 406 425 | 1.62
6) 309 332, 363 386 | 1.39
